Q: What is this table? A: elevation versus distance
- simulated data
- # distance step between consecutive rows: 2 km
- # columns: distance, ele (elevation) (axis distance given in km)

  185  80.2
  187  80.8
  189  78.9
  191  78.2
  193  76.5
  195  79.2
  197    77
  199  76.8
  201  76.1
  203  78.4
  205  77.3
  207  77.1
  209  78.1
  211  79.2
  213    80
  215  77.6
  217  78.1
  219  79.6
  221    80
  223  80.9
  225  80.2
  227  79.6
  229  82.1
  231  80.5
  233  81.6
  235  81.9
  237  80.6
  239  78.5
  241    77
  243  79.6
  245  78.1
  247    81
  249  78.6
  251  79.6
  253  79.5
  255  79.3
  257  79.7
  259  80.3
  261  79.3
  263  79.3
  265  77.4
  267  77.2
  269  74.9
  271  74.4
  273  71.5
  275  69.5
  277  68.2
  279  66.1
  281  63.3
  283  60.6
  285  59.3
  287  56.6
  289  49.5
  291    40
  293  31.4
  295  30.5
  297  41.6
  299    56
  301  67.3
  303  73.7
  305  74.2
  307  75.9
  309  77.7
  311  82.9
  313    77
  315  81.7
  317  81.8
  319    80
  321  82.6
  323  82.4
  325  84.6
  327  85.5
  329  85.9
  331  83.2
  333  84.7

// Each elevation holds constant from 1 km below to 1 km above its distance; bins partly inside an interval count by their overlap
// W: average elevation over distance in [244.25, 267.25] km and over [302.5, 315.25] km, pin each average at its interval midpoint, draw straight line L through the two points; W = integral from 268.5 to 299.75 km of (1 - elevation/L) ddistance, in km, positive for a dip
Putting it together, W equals 8.6 km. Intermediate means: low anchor 79.2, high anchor 77.5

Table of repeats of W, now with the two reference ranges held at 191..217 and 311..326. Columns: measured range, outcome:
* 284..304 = 7.47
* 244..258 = -0.01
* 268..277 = 0.89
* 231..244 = -0.17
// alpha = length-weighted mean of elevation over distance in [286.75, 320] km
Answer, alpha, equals 63.6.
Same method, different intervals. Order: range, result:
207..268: 79.4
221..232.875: 80.7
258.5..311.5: 64.8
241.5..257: 79.3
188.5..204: 77.6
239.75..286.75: 74.2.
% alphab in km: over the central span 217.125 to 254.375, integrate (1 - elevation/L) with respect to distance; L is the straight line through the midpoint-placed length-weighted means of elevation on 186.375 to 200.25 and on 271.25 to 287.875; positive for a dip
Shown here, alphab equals -4.3 km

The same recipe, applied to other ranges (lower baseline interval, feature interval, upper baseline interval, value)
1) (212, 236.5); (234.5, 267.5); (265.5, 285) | -2.1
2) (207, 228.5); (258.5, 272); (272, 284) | -1.6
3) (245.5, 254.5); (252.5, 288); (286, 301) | -4.8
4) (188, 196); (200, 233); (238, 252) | -0.2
